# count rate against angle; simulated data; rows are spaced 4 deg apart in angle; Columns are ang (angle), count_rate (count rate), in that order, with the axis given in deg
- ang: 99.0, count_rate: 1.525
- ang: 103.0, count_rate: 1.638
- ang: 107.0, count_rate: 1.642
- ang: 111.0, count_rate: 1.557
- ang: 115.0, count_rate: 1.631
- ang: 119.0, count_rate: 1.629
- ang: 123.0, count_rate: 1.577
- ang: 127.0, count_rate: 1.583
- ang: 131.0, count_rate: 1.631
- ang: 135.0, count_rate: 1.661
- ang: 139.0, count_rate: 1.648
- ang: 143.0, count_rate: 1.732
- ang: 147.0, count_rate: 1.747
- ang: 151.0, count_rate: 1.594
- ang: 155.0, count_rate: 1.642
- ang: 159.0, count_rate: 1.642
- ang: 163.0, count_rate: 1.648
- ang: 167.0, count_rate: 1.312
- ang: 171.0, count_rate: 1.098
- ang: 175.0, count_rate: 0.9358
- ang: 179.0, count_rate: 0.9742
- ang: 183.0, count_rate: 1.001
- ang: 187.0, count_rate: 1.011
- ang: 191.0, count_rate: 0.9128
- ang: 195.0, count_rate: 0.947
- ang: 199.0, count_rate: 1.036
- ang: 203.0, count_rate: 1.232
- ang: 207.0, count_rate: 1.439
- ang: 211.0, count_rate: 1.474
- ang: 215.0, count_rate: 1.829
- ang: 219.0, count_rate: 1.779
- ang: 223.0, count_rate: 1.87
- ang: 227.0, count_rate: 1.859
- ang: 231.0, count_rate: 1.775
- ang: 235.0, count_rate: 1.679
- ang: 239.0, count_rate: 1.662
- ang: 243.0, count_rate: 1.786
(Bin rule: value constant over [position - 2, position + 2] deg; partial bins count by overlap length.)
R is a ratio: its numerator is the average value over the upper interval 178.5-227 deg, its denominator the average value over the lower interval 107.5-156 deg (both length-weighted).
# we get 0.81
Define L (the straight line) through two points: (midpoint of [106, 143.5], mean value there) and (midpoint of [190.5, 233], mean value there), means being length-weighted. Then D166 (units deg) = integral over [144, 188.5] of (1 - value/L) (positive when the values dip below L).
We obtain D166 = 6.4 deg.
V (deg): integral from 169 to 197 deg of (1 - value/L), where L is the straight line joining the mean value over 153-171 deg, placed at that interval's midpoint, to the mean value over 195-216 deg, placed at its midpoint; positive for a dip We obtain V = 8.72 deg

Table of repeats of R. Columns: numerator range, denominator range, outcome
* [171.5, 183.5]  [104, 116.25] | 0.61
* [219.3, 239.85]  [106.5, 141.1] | 1.10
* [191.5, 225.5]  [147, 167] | 0.89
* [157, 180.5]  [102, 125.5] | 0.79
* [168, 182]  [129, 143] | 0.62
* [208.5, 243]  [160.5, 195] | 1.57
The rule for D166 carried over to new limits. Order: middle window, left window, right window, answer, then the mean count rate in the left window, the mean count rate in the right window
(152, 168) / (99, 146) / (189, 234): -0.2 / 1.63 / 1.47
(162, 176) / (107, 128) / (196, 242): 3.1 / 1.6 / 1.59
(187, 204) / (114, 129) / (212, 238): 7.0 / 1.6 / 1.78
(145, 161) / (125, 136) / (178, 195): -3.5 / 1.62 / 0.972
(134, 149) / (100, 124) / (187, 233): -1.3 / 1.61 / 1.45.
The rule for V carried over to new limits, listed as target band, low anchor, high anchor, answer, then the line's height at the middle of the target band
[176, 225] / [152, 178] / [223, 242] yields 9.5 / 1.58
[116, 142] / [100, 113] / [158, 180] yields -2.5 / 1.48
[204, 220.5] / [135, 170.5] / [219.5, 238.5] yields 1.4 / 1.74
